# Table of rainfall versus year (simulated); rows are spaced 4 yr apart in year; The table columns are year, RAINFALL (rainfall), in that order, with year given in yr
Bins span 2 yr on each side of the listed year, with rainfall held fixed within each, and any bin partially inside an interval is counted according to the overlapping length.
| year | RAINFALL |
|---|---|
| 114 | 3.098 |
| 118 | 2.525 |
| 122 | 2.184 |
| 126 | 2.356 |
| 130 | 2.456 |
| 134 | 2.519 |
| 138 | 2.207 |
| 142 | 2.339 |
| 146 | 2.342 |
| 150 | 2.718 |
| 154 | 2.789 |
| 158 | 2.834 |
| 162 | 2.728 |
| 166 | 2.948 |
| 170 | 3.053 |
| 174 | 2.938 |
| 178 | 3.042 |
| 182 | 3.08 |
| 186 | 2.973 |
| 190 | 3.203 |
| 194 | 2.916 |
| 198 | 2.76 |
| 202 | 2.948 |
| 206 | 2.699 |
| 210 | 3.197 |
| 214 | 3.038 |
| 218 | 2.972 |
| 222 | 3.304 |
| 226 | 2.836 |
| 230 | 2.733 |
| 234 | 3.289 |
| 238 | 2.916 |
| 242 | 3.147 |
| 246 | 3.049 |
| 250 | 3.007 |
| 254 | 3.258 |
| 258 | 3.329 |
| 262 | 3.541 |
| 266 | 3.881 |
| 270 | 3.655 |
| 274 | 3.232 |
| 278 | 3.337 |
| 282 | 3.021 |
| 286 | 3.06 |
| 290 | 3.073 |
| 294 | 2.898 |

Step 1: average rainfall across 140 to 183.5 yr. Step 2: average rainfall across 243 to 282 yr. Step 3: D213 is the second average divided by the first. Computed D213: 1.19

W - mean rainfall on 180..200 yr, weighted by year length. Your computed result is 2.99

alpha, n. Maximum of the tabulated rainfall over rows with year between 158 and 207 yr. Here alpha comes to 3.203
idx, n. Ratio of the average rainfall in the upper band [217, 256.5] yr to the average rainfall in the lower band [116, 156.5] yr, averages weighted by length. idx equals 1.25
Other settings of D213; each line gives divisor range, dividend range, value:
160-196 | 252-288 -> 1.13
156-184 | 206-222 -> 1.04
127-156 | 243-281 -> 1.35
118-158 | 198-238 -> 1.21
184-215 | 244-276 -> 1.14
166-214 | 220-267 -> 1.06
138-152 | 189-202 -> 1.21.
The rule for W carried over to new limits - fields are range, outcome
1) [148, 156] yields 2.75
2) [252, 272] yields 3.53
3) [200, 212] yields 2.95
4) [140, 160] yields 2.6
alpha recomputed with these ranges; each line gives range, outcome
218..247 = 3.304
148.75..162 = 2.834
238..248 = 3.147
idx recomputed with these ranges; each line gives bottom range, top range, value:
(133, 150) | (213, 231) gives 1.25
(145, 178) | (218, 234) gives 1.06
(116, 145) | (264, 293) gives 1.40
